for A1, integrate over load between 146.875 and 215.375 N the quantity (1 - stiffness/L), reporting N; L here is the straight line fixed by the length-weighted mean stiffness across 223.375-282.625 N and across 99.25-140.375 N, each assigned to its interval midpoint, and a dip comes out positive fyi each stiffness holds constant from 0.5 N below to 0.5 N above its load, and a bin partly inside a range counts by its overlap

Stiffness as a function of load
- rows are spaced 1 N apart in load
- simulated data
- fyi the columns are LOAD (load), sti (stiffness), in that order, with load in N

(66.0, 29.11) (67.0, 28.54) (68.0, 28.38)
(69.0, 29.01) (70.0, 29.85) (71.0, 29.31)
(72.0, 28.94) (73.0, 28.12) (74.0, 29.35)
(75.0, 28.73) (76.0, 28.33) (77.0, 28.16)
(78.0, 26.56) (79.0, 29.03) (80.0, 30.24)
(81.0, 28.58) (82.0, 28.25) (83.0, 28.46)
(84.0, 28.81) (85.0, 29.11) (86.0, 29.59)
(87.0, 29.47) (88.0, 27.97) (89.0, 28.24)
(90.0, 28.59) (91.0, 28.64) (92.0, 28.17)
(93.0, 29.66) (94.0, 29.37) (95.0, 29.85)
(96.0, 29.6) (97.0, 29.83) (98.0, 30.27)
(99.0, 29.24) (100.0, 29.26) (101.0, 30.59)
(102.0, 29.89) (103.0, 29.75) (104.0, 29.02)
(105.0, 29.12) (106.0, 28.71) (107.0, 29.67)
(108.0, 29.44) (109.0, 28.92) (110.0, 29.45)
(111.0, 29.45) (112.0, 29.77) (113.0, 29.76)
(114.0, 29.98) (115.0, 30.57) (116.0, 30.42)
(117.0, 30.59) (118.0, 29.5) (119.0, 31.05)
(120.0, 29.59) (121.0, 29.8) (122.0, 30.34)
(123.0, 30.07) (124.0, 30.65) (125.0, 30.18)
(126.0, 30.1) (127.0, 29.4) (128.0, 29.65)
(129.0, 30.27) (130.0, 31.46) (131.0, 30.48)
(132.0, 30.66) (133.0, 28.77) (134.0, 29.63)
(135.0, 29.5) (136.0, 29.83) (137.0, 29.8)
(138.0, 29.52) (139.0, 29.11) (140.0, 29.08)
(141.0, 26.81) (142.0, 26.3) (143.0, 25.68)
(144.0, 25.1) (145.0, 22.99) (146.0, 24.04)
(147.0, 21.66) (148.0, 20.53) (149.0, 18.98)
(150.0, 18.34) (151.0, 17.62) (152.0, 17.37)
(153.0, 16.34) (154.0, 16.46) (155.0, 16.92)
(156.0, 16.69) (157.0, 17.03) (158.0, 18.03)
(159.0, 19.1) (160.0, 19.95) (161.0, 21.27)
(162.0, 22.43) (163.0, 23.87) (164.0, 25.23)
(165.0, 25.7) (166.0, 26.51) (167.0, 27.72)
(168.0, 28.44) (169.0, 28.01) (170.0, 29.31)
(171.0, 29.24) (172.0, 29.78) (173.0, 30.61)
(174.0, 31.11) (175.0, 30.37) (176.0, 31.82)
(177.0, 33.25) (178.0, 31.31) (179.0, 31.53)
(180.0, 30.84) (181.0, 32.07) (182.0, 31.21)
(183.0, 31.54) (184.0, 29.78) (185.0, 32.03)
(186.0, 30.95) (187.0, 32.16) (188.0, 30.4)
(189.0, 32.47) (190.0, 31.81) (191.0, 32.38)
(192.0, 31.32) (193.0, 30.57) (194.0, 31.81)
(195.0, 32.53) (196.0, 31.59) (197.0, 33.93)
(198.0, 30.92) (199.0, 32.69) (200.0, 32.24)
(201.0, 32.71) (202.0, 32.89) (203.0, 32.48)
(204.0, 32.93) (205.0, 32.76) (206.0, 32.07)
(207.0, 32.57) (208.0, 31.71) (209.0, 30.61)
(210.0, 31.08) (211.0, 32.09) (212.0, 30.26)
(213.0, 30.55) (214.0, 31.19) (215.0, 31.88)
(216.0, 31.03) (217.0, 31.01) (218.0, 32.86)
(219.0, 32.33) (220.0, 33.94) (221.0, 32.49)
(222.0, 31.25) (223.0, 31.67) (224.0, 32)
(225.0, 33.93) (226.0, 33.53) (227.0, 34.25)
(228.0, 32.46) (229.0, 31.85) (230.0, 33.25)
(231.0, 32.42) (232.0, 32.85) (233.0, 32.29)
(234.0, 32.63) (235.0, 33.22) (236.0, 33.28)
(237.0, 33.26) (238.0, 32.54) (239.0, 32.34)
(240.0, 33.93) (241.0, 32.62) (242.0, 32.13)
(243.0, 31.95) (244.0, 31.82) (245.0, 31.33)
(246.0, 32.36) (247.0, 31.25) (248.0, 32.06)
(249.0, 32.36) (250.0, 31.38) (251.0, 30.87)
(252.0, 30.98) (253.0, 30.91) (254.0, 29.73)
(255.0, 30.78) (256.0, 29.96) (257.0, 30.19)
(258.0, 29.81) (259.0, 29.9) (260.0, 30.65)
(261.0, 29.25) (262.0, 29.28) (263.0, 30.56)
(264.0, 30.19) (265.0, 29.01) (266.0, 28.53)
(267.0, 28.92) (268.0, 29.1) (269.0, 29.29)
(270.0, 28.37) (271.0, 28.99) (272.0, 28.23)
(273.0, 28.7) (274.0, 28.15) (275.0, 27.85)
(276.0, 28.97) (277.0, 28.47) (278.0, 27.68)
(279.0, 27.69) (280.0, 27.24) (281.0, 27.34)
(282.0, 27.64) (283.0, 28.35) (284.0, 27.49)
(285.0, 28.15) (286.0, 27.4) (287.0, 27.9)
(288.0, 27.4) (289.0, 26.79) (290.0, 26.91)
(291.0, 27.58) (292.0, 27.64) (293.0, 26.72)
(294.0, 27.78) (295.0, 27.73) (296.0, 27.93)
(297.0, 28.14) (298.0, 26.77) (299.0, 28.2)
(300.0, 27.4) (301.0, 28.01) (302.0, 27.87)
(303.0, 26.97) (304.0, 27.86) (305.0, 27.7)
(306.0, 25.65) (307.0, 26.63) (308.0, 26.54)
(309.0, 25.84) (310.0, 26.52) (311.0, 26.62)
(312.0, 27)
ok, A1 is 4.9 N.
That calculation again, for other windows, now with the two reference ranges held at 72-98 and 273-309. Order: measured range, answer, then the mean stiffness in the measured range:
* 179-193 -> -1.6 N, 31.4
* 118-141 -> -1.0 N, 29.9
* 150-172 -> 4.8 N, 22.2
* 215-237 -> -3.6 N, 32.6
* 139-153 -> 2.9 N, 22.7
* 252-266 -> -1.1 N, 30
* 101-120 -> -0.7 N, 29.7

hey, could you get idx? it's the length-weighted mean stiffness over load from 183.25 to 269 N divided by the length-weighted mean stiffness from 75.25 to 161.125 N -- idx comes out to 1.16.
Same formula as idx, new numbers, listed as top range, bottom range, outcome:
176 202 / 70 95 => 1.10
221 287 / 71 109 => 1.05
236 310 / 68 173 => 1.06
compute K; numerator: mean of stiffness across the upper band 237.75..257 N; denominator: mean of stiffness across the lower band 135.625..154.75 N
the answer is 1.35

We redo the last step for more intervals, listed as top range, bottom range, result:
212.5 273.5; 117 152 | 1.14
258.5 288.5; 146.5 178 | 1.21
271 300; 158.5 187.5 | 0.97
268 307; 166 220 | 0.89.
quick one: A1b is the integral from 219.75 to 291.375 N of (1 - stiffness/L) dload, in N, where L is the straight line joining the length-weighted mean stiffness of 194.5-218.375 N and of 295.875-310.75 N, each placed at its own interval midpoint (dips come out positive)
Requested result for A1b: -2.07 N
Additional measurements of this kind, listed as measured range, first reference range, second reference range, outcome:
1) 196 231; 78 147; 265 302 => -4.7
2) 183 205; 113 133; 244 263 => -1.0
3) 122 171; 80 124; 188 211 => 8.7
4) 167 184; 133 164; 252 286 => -4.5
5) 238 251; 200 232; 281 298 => -0.7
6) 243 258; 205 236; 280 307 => -0.4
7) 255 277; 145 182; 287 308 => -2.1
